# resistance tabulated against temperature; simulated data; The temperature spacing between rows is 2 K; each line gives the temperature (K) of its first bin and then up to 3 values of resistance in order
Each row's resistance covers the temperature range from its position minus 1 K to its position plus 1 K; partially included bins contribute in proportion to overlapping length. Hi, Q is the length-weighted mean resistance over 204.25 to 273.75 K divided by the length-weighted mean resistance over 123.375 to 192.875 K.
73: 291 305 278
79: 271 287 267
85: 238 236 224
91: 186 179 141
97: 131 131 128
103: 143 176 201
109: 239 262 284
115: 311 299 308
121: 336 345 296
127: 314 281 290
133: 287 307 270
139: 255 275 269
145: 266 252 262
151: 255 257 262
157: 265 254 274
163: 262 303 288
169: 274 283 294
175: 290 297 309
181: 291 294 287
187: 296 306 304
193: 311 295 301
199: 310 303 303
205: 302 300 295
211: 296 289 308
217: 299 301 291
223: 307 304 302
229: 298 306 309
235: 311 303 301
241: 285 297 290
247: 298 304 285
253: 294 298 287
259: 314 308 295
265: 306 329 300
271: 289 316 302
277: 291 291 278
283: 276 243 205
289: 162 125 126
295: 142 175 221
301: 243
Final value 1.1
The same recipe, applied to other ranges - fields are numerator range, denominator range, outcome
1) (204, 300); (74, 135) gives 1.13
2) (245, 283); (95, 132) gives 1.21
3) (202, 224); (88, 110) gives 1.75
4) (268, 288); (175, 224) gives 0.93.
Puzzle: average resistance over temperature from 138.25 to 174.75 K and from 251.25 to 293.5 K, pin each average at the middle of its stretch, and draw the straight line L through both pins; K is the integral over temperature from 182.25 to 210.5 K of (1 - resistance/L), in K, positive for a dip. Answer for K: -3.18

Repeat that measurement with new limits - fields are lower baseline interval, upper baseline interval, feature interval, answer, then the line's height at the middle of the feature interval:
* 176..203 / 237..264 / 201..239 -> -0.35 K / 299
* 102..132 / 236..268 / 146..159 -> 0.98 K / 280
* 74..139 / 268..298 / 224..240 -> -4.39 K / 239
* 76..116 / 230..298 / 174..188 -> -2.92 K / 244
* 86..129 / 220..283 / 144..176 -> -1.74 K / 257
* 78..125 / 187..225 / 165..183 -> -0.73 K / 280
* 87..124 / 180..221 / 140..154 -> -0.30 K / 257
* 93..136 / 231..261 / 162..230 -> -4.39 K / 279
